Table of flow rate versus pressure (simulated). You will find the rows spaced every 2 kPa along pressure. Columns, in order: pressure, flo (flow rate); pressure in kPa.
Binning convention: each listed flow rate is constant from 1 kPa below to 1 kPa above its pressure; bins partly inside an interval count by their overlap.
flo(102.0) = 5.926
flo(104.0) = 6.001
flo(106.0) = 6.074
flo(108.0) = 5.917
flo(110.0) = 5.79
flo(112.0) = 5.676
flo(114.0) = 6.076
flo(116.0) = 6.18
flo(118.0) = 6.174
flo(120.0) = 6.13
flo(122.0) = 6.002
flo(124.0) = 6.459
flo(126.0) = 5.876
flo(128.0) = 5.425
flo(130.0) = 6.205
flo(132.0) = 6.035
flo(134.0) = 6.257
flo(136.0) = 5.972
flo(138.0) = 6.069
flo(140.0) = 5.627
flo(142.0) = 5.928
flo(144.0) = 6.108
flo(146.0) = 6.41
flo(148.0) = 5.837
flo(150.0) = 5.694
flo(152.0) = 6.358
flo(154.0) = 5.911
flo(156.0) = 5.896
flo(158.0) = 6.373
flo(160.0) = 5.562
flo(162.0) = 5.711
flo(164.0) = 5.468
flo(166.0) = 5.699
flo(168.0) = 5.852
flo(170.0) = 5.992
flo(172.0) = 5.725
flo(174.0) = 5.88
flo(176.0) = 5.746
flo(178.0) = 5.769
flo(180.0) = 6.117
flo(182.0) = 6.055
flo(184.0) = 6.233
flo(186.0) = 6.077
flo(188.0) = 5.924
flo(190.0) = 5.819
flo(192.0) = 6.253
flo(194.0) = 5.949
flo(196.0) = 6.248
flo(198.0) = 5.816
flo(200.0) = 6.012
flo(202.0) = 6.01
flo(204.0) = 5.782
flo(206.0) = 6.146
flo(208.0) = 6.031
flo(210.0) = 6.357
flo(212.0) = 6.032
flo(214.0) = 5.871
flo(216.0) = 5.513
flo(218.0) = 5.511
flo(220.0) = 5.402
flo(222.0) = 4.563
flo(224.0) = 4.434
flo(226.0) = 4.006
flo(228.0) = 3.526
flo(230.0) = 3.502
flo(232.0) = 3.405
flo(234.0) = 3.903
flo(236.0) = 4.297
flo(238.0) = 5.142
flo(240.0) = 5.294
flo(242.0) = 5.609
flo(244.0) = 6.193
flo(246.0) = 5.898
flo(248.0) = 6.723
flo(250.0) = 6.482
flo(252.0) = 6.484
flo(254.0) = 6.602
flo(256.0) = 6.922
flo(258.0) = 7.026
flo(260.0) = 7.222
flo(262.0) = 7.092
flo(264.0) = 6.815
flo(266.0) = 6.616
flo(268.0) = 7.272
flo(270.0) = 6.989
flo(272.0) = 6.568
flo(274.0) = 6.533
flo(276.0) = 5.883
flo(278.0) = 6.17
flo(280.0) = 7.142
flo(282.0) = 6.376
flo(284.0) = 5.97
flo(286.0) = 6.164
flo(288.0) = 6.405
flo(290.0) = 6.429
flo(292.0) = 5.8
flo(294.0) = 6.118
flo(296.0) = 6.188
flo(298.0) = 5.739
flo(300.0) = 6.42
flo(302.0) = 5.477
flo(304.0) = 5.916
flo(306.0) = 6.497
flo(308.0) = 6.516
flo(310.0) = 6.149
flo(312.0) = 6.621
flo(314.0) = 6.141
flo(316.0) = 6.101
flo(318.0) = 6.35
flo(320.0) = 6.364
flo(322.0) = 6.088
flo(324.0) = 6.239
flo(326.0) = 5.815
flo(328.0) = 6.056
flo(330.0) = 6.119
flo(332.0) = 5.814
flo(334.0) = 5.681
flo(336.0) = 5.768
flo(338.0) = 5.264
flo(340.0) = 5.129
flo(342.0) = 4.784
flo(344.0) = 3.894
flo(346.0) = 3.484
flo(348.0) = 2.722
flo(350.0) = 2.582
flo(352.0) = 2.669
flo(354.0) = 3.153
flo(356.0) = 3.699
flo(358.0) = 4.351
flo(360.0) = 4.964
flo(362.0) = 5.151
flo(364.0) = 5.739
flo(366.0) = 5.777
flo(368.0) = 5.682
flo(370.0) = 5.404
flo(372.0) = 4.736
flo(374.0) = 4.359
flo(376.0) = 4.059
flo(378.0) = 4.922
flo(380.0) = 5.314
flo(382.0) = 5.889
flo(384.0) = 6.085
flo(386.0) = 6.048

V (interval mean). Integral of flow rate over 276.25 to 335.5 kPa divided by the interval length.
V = 6.16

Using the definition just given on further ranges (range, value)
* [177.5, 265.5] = 5.73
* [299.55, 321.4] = 6.22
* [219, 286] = 5.83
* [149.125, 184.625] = 5.89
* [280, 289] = 6.33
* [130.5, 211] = 5.97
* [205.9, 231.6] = 5.07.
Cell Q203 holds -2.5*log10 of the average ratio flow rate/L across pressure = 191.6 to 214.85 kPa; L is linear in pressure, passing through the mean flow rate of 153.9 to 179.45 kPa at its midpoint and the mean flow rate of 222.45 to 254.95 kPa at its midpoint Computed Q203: -0.113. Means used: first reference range 5.82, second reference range 5.08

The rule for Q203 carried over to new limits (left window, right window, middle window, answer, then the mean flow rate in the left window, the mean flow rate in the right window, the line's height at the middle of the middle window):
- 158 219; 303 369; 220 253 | 0.145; 5.91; 5.25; 5.7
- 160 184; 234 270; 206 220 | 0.035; 5.83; 6.29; 6.06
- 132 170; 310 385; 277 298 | -0.165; 5.93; 5.12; 5.37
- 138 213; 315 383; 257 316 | -0.197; 5.96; 5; 5.35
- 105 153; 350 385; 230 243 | 0.201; 6.01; 4.76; 5.45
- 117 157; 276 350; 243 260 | -0.125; 6.02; 5.79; 5.87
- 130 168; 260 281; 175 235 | 0.152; 5.94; 6.73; 6.31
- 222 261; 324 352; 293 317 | -0.223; 5.38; 4.83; 5.02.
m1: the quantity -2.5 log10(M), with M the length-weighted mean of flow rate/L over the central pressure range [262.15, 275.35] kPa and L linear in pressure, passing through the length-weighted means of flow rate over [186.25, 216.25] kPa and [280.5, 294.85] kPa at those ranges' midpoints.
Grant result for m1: -0.11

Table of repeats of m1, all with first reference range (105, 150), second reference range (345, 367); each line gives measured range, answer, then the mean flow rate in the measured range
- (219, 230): 0.198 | 4.31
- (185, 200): -0.109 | 6.01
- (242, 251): -0.247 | 6.24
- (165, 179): -0.036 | 5.81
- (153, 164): -0.022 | 5.85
